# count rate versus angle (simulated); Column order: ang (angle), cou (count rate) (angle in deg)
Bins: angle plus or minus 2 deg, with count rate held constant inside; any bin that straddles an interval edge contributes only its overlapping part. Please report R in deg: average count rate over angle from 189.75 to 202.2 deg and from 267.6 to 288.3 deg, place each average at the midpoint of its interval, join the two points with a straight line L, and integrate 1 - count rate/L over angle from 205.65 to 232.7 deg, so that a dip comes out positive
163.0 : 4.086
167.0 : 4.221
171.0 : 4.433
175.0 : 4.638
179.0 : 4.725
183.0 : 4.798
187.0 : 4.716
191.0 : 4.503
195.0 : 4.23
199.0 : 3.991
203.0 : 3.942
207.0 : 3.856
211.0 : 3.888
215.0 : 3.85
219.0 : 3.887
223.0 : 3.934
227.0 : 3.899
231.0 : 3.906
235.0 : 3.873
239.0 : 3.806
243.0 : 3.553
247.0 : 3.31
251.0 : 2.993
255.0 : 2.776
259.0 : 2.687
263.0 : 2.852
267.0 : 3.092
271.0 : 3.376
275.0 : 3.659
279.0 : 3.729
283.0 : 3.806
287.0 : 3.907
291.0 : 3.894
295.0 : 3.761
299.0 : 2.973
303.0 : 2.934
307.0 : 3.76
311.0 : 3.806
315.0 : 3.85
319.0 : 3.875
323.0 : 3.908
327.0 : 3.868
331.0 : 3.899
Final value 1.0 deg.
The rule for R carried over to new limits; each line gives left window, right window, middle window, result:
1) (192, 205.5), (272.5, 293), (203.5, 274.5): 7.8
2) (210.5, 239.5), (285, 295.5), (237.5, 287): 7.0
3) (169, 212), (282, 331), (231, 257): 4.0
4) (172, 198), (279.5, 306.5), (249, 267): 4.8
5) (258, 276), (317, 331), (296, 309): 1.2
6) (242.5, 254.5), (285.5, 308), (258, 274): 1.2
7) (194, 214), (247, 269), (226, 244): -2.4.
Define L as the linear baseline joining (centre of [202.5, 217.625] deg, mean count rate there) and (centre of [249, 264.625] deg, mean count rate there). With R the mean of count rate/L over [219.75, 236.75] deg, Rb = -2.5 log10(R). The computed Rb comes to -0.13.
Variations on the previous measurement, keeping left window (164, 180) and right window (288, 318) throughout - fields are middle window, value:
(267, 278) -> 0.10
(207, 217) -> 0.09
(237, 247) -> 0.11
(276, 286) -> -0.01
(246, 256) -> 0.29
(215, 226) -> 0.07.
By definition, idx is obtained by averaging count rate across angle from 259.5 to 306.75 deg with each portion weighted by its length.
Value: 3.44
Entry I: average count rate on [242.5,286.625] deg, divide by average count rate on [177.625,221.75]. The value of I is 0.78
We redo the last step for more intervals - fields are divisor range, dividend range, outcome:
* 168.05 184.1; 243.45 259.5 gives 0.66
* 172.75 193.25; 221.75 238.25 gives 0.83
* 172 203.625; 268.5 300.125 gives 0.82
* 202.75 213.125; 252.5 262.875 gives 0.71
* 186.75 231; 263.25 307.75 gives 0.87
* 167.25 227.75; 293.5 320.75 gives 0.84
